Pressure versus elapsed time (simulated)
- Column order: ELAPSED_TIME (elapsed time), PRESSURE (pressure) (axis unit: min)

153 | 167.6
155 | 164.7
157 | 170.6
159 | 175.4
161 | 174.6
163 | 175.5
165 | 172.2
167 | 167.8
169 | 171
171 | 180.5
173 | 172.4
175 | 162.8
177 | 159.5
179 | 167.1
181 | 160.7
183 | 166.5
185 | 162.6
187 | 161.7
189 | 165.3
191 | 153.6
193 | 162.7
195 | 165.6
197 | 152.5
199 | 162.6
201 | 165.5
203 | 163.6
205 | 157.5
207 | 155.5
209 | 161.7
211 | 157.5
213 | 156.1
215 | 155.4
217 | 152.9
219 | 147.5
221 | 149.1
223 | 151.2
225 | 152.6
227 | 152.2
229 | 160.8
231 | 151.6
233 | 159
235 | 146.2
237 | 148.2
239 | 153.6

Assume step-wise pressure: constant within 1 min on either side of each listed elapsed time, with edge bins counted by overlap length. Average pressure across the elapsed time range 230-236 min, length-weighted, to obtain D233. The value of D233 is 152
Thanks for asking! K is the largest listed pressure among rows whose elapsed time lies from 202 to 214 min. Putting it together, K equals 163.6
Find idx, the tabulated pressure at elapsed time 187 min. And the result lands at 161.7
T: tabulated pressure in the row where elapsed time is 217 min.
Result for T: 152.9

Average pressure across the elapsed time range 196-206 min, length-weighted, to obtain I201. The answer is 160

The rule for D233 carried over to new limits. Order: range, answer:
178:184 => 165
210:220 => 154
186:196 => 162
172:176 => 168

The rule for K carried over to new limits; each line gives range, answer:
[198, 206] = 165.5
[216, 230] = 160.8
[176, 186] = 167.1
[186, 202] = 165.6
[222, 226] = 152.6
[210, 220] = 157.5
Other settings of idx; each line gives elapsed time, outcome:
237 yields 148.2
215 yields 155.4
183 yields 166.5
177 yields 159.5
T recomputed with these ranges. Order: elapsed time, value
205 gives 157.5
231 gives 151.6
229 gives 160.8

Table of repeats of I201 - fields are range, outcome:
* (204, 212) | 158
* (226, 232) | 155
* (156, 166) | 174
